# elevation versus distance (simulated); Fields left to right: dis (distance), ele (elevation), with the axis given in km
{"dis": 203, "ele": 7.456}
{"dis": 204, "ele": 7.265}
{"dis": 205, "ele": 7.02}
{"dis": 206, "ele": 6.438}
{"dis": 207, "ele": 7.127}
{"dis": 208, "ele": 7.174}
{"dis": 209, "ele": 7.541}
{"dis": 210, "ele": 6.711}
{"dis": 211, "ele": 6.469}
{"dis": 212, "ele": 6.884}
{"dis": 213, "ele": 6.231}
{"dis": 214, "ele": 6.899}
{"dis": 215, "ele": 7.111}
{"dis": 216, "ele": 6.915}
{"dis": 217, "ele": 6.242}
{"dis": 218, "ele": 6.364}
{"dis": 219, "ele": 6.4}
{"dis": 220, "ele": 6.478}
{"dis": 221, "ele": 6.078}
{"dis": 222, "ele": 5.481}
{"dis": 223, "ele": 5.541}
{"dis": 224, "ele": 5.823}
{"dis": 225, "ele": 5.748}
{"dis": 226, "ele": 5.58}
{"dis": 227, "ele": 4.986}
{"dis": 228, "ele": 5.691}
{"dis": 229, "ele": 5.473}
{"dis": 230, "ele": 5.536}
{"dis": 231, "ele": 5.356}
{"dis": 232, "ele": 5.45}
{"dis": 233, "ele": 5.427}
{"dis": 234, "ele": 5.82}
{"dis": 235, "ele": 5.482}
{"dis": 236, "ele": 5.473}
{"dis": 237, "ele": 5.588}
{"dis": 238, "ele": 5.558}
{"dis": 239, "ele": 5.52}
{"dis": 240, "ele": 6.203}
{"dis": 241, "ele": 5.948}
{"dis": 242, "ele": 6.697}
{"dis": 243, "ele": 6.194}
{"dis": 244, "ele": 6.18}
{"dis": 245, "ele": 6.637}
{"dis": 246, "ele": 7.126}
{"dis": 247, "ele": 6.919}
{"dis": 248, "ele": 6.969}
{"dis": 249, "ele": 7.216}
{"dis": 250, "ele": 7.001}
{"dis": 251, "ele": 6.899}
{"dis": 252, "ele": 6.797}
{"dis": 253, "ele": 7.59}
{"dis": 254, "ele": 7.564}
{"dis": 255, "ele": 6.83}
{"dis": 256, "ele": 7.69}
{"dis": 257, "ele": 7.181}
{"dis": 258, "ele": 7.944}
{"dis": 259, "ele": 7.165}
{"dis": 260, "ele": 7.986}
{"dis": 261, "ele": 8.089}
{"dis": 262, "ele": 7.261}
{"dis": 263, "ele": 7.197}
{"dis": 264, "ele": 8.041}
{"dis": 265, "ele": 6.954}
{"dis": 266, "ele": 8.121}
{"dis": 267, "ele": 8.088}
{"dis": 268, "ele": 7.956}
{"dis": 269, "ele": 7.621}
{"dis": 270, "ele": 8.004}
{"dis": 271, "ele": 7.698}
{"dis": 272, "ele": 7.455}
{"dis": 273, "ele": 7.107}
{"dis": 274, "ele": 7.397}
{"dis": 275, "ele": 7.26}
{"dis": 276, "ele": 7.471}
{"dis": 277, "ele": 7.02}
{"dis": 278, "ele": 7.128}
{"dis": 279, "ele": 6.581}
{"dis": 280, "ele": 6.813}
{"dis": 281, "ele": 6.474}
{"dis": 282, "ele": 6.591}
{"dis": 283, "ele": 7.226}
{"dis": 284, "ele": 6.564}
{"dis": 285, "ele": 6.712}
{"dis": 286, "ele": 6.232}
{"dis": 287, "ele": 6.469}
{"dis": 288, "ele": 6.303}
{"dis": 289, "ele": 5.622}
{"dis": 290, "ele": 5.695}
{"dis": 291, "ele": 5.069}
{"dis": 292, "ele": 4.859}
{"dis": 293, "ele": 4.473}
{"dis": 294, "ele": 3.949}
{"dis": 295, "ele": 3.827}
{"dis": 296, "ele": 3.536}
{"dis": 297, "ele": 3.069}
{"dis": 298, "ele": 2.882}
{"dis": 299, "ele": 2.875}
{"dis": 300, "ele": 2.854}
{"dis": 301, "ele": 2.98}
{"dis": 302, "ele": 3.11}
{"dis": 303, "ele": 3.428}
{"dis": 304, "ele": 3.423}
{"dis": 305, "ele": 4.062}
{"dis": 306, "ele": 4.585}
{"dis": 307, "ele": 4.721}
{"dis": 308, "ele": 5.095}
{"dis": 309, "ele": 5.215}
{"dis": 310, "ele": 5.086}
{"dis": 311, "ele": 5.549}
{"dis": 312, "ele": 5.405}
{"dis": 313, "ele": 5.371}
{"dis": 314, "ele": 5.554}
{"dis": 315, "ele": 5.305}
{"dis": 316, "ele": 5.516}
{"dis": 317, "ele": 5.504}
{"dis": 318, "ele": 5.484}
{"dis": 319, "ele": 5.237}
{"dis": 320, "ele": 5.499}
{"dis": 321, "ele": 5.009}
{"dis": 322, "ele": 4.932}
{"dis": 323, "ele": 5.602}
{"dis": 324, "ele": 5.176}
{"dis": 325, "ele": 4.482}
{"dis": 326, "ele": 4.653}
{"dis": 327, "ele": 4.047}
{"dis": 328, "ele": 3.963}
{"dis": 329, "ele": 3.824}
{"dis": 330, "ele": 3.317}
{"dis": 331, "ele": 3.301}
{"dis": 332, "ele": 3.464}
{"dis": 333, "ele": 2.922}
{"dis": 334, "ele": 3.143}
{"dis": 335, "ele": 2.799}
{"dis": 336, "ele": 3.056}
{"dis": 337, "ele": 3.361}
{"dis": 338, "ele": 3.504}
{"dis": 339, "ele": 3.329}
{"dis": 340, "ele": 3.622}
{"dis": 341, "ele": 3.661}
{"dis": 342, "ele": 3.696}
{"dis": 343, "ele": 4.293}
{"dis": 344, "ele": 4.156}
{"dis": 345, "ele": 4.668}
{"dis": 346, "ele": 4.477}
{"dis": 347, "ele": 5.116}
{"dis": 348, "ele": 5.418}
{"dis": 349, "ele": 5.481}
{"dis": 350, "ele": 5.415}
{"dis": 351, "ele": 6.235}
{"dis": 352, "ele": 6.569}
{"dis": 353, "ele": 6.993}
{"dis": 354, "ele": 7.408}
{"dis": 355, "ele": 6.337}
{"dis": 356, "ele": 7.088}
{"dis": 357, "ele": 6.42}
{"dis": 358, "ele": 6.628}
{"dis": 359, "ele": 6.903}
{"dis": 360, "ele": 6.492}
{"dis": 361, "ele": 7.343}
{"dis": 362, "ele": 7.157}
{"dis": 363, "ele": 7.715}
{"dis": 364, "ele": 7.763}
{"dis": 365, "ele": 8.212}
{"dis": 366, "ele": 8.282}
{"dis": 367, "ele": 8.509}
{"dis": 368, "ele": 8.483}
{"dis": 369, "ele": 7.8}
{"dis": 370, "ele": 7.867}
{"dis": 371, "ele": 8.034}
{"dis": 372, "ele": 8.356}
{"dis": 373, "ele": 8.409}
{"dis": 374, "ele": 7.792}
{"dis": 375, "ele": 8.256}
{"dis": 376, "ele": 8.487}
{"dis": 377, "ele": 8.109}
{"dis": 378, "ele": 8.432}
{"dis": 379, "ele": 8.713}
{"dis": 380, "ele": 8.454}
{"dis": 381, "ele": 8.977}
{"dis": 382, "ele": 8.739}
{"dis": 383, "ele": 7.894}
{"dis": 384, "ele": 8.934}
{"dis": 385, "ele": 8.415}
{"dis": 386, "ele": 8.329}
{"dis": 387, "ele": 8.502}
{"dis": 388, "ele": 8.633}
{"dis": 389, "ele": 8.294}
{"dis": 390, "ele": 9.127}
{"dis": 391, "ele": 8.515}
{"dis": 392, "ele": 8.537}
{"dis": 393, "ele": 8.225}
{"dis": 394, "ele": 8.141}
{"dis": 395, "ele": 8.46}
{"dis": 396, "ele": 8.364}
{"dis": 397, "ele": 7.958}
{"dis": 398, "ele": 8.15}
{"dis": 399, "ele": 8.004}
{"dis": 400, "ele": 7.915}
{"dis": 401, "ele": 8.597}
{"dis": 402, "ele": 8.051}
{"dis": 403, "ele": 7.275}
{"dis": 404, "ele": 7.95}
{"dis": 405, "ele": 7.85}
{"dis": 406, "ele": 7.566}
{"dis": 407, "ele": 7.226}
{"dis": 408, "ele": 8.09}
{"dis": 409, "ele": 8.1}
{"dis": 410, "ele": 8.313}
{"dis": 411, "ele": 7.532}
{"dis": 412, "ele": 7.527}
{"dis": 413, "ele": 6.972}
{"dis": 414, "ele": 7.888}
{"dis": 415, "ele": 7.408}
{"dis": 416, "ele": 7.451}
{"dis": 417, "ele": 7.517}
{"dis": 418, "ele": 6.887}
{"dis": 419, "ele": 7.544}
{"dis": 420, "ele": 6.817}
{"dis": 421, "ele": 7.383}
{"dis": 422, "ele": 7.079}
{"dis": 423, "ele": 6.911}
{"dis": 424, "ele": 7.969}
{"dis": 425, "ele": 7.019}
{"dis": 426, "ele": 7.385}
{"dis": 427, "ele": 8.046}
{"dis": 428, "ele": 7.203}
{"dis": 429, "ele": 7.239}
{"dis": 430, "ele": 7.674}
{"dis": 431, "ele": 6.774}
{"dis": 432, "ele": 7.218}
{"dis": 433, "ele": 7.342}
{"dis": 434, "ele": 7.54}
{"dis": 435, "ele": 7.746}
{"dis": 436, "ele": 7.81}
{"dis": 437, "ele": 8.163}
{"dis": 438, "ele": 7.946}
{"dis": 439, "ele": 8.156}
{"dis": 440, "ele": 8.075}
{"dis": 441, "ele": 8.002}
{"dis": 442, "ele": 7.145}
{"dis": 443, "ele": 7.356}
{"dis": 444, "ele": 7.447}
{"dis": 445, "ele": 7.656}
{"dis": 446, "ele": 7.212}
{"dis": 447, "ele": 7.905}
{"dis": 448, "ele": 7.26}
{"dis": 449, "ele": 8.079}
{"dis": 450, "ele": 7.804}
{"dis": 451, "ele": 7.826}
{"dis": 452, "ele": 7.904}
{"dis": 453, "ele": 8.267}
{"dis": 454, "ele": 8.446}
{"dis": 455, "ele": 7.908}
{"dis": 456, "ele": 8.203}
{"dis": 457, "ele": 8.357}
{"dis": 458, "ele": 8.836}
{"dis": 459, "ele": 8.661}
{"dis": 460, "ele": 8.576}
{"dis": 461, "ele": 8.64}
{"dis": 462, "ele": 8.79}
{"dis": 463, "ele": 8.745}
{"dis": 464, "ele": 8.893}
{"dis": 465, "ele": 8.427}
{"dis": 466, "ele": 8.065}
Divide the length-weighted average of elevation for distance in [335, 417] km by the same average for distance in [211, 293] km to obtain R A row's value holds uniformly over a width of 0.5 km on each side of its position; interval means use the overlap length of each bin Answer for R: 1.1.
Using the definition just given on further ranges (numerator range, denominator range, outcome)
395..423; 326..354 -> 1.79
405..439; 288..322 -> 1.64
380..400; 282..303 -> 1.78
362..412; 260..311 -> 1.40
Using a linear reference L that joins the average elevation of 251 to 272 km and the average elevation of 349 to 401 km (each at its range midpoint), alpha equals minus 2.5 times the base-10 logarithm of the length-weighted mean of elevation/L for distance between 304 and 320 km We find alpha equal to 0.44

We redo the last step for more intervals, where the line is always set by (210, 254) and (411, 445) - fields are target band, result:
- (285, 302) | 0.43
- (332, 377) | 0.16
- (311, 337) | 0.45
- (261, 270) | -0.20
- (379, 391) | -0.19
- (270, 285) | -0.09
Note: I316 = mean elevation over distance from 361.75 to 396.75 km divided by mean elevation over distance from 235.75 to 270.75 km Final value 1.2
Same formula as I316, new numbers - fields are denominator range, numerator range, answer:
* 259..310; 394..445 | 1.29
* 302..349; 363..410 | 1.87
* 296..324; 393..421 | 1.70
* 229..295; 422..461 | 1.17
